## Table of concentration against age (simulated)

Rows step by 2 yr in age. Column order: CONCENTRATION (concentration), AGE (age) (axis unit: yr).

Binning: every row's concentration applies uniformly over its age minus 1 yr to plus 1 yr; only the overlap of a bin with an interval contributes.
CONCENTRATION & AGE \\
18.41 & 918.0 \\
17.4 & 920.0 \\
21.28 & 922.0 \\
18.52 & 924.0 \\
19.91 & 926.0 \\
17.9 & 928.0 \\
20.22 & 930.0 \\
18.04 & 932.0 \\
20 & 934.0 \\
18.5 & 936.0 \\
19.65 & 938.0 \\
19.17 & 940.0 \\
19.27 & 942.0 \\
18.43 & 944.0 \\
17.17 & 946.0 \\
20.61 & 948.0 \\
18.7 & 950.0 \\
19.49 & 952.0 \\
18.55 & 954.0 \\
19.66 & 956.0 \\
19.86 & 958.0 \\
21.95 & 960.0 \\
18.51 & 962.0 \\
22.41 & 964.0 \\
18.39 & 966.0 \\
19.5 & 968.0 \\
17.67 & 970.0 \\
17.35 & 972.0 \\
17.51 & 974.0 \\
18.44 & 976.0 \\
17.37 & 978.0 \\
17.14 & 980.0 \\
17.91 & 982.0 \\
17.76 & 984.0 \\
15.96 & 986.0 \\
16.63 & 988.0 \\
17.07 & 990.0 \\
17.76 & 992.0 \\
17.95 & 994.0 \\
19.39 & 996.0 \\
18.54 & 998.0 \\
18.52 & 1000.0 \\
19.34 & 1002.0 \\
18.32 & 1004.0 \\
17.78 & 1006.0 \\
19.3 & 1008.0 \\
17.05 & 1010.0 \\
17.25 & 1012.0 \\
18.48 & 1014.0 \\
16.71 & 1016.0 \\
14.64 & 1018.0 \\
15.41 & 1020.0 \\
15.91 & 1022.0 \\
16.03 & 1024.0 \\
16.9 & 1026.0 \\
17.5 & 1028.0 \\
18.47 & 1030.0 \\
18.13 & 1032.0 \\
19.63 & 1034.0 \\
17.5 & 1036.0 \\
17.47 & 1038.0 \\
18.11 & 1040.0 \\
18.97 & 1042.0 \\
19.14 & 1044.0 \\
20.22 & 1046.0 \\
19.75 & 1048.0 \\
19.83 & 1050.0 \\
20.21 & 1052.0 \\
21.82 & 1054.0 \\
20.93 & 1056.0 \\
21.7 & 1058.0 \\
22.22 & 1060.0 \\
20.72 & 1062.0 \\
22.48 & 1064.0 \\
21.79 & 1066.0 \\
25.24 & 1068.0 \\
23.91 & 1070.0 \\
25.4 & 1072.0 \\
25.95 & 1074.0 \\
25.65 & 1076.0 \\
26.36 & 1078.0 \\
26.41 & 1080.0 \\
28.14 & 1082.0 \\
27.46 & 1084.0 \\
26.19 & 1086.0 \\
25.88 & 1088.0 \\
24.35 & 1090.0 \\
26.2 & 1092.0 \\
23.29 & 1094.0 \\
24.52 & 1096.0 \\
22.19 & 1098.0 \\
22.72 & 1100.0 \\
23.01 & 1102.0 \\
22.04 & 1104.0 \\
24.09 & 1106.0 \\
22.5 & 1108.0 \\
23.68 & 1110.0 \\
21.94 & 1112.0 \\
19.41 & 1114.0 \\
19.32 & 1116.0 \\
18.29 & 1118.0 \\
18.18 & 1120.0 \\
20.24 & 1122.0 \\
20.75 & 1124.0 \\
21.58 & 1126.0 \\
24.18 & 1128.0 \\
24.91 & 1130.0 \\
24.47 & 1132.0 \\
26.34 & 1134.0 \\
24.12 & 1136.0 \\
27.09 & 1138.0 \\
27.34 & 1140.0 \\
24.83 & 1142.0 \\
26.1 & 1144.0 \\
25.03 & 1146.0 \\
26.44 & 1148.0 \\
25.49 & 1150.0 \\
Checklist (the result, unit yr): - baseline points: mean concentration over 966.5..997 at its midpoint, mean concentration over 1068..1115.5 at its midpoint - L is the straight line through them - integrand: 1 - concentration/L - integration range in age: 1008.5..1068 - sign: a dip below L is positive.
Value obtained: 6.4 yr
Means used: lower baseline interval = 17.7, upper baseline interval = 24.4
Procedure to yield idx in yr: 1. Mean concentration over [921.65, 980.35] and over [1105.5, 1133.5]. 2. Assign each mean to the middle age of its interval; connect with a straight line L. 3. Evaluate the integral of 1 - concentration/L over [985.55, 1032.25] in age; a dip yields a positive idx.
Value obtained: 5.8 yr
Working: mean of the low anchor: 19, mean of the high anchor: 21.7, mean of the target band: 17.5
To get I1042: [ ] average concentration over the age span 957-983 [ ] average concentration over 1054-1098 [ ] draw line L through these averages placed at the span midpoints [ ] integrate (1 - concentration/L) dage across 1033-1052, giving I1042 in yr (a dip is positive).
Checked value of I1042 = 3.0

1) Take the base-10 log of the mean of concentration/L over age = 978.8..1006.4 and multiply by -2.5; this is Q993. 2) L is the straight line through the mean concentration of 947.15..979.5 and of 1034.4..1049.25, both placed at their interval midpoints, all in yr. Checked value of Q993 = 0.07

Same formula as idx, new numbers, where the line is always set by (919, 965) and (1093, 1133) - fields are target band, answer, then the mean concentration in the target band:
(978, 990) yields 1.7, 17.1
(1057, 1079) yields -2.5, 23.8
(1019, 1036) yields 2.8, 17.3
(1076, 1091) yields -3.3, 26.3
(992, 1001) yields 0.8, 18.5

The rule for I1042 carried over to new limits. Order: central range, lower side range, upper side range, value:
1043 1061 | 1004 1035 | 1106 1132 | -1.89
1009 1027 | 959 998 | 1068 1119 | 3.32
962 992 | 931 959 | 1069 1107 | 3.56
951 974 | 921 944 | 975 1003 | -0.99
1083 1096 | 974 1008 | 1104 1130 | -3.08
